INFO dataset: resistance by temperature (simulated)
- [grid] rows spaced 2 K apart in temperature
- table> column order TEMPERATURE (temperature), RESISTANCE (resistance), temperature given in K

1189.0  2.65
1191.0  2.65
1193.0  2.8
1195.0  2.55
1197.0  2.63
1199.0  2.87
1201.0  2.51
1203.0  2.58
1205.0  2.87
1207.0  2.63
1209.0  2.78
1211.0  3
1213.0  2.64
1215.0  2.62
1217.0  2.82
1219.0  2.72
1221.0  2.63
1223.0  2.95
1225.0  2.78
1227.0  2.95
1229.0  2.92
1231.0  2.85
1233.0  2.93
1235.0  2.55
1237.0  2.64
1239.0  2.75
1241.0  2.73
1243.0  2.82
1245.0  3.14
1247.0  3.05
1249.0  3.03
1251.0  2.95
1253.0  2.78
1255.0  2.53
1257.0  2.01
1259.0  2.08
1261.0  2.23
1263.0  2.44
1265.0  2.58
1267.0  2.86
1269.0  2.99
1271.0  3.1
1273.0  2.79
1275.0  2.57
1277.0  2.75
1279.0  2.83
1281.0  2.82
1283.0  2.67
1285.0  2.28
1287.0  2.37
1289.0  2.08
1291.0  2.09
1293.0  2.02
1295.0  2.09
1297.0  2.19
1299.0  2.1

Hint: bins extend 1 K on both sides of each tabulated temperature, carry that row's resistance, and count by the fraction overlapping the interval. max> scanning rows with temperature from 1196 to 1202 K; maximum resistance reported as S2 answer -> 2.87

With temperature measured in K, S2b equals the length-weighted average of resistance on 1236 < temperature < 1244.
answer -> 2.74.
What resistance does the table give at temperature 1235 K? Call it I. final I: 2.55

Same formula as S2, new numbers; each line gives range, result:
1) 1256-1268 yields 2.86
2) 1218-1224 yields 2.95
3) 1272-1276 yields 2.79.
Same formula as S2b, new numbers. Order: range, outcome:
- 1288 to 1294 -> 2.06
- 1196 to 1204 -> 2.65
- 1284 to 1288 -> 2.33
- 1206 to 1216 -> 2.73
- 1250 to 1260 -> 2.47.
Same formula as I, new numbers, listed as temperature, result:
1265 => 2.58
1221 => 2.63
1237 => 2.64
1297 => 2.19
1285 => 2.28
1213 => 2.64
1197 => 2.63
